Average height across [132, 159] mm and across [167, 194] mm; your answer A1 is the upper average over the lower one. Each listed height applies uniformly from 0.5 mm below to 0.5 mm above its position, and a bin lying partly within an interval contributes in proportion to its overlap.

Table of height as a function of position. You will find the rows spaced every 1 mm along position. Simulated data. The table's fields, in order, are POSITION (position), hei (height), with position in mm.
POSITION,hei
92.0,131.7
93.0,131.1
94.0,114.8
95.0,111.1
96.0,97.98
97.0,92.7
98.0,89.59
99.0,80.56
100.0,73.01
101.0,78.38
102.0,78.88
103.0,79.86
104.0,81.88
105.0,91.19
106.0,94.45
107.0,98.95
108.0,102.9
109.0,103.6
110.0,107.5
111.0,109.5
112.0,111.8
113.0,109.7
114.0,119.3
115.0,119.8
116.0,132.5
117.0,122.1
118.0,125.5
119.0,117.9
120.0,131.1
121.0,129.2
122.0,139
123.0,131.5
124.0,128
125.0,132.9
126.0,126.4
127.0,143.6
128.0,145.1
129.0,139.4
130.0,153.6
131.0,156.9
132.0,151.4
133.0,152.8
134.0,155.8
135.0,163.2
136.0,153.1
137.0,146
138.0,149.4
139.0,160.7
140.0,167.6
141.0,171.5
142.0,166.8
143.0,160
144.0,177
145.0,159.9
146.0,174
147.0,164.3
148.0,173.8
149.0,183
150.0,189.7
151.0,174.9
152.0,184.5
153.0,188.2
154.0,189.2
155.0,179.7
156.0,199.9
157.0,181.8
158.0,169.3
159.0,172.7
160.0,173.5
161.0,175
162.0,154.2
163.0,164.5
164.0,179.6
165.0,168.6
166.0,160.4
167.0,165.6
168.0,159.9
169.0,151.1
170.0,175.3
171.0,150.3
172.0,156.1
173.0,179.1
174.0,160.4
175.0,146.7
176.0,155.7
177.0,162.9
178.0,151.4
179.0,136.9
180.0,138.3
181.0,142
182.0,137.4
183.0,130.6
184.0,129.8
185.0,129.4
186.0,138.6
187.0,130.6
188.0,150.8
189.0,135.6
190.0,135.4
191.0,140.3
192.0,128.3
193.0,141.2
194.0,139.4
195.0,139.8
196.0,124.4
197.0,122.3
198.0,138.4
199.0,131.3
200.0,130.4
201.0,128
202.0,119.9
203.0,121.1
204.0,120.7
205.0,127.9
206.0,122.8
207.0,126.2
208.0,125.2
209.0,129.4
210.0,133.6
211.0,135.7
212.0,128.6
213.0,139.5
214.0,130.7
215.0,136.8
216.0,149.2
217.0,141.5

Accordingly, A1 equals 0.9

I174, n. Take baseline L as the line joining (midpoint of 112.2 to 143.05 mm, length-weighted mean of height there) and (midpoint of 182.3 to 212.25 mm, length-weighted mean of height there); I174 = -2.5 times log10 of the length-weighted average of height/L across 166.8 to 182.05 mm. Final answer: -0.15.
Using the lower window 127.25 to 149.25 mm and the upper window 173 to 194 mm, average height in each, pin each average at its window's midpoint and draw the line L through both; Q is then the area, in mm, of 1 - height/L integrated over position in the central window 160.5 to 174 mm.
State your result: -1.46 mm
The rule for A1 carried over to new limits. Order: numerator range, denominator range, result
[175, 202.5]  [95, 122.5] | 1.31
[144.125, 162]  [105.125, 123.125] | 1.53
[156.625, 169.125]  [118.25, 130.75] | 1.24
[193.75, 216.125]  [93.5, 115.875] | 1.32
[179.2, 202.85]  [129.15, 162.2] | 0.79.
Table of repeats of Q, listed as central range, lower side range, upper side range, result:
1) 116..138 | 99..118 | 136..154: -0.7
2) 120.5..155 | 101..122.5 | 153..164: -2.8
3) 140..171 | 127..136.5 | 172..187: -4.9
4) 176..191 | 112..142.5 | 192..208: -0.9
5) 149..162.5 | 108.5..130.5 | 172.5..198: -4.5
